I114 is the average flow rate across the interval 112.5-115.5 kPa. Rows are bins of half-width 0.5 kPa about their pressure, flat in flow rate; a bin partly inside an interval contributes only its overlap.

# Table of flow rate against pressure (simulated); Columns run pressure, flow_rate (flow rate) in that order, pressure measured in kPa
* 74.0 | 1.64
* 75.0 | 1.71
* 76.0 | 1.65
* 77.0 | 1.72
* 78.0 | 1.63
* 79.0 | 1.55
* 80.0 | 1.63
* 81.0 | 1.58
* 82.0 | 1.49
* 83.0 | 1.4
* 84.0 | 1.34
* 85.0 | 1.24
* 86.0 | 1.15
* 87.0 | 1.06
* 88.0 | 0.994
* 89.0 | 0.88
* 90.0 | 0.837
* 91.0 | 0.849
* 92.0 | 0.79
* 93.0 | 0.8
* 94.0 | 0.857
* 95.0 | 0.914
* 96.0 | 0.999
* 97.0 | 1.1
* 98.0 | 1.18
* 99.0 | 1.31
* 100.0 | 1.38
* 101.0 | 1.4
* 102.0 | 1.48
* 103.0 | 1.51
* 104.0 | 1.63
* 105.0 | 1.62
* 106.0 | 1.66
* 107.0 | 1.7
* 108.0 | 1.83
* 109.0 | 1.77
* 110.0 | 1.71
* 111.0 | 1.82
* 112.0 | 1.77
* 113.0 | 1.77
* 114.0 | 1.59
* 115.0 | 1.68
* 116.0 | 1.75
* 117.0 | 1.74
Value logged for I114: 1.68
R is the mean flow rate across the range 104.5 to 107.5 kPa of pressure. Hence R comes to 1.66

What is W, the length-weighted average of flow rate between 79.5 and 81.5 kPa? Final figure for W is 1.6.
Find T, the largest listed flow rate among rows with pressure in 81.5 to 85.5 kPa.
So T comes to 1.49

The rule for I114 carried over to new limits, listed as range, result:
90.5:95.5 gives 0.842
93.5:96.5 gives 0.923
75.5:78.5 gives 1.67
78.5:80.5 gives 1.59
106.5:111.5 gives 1.77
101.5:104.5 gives 1.54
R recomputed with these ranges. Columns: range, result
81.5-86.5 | 1.32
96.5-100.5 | 1.24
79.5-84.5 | 1.49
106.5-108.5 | 1.77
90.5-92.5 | 0.82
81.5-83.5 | 1.44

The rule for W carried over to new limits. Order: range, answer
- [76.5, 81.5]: 1.62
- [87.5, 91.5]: 0.89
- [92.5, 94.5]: 0.829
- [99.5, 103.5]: 1.44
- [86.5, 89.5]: 0.978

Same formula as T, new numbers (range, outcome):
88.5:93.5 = 0.88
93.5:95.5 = 0.914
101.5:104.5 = 1.63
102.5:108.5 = 1.83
